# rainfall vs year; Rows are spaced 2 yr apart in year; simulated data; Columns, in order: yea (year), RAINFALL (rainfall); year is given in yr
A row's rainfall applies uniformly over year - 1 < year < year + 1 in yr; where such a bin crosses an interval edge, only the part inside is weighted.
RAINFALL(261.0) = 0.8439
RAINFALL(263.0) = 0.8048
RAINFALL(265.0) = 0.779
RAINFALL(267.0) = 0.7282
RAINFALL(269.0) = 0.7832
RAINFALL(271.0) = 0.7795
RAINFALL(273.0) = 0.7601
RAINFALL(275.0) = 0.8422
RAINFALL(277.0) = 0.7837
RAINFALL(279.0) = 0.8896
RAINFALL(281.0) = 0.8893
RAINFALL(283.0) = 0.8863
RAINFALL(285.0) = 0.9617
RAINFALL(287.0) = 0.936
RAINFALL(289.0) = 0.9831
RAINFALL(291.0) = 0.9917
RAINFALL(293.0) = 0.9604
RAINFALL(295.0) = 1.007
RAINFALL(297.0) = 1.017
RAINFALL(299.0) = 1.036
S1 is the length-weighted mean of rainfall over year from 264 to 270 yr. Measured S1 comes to 0.763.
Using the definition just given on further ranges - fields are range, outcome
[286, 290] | 0.96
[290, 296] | 0.986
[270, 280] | 0.811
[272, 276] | 0.801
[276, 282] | 0.854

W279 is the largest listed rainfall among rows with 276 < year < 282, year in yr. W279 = 0.8896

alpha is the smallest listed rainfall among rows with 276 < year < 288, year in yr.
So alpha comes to 0.7837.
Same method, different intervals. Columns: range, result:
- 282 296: 0.8863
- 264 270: 0.7282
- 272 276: 0.7601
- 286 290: 0.936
